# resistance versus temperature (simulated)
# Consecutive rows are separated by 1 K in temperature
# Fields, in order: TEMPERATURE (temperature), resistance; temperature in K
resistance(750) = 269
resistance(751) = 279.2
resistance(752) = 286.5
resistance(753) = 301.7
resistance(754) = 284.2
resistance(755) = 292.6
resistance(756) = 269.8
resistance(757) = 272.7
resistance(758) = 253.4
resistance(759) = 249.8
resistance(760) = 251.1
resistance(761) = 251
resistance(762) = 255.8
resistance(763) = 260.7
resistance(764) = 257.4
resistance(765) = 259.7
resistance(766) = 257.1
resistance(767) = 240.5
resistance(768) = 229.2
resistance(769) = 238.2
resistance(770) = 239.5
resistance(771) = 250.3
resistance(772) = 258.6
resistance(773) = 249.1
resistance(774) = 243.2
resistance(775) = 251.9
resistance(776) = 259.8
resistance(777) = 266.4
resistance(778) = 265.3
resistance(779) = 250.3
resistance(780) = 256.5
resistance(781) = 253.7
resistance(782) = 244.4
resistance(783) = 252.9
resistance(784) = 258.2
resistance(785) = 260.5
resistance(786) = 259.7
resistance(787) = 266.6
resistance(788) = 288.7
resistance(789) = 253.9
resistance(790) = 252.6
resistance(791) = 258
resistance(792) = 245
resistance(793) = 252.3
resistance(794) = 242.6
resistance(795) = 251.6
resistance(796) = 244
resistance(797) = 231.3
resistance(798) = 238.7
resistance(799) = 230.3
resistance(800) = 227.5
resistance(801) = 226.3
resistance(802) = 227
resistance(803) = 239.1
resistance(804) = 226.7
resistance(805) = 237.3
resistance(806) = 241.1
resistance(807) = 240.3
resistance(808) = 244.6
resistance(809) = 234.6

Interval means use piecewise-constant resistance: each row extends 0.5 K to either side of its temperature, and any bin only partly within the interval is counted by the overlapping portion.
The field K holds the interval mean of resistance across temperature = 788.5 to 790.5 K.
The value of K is 253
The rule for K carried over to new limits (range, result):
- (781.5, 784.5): 252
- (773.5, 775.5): 248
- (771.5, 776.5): 253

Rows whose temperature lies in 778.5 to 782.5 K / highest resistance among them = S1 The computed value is 256.5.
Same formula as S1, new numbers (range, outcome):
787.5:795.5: 288.7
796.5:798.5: 238.7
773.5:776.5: 259.8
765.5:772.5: 258.6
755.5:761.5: 272.7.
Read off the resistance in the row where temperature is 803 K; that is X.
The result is 239.1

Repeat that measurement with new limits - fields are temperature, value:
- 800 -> 227.5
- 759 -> 249.8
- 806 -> 241.1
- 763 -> 260.7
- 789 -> 253.9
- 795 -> 251.6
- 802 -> 227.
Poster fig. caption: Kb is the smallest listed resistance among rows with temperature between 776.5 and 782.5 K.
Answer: 244.4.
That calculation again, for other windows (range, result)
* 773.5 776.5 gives 243.2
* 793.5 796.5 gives 242.6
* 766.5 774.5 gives 229.2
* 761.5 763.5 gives 255.8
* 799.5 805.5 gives 226.3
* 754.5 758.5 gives 253.4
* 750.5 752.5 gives 279.2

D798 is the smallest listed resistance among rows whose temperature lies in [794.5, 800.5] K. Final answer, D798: 227.5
